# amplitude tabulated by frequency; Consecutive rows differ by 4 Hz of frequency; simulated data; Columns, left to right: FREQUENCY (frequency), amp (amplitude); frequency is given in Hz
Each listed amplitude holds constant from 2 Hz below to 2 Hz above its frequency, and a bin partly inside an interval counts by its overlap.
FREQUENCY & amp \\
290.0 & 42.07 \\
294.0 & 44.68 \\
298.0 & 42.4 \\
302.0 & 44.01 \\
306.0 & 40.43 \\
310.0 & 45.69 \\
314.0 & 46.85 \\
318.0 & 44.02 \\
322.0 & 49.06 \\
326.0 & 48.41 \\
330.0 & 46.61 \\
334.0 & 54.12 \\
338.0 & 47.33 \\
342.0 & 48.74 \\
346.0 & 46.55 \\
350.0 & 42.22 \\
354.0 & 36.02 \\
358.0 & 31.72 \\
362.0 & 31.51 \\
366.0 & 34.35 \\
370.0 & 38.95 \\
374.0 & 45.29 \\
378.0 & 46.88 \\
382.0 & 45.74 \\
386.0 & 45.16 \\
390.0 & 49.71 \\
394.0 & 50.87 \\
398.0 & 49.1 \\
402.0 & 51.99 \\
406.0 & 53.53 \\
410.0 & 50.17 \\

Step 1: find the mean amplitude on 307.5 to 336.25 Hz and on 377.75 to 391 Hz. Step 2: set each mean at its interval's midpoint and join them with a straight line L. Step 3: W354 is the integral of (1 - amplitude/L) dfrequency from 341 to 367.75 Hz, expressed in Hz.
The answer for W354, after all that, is 5.0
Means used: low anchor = 47.7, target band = 38.4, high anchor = 46.7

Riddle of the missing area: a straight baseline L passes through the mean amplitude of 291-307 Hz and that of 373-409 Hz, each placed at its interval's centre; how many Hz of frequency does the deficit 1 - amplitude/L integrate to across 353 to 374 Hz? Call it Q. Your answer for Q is 5.2 Hz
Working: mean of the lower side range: 43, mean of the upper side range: 48.8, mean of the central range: 35.5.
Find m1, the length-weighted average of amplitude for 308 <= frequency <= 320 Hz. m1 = 45.5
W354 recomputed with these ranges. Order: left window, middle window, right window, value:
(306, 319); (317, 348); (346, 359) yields -4.90 Hz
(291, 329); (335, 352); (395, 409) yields 0.23 Hz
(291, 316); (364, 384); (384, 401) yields 2.36 Hz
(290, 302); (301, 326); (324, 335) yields 0.63 Hz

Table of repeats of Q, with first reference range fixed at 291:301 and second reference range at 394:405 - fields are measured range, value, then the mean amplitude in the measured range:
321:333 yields -0.7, 48.4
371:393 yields 1.4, 46.4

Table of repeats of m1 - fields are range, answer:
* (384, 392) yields 47.4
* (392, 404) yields 50.7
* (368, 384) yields 44.2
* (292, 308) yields 42.9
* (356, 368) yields 32.5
